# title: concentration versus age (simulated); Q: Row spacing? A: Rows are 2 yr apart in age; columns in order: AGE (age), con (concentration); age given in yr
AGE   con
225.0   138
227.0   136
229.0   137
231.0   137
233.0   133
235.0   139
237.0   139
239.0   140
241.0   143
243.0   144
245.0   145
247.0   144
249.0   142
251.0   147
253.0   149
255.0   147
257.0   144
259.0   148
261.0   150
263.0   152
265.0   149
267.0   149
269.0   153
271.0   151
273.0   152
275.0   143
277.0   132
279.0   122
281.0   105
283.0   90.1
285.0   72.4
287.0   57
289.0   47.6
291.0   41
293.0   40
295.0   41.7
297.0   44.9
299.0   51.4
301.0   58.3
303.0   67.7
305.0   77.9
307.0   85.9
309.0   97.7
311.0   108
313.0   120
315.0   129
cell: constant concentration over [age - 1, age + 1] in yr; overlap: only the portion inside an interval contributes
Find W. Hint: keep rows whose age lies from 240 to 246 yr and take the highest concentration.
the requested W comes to 145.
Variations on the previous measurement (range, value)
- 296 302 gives 58.3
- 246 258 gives 149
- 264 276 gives 153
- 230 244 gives 144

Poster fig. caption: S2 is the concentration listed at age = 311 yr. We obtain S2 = 108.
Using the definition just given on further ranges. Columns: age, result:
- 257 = 144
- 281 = 105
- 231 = 137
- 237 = 139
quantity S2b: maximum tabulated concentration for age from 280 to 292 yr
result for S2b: 105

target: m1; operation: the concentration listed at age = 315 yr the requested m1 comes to 129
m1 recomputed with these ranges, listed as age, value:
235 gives 139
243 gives 144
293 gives 40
